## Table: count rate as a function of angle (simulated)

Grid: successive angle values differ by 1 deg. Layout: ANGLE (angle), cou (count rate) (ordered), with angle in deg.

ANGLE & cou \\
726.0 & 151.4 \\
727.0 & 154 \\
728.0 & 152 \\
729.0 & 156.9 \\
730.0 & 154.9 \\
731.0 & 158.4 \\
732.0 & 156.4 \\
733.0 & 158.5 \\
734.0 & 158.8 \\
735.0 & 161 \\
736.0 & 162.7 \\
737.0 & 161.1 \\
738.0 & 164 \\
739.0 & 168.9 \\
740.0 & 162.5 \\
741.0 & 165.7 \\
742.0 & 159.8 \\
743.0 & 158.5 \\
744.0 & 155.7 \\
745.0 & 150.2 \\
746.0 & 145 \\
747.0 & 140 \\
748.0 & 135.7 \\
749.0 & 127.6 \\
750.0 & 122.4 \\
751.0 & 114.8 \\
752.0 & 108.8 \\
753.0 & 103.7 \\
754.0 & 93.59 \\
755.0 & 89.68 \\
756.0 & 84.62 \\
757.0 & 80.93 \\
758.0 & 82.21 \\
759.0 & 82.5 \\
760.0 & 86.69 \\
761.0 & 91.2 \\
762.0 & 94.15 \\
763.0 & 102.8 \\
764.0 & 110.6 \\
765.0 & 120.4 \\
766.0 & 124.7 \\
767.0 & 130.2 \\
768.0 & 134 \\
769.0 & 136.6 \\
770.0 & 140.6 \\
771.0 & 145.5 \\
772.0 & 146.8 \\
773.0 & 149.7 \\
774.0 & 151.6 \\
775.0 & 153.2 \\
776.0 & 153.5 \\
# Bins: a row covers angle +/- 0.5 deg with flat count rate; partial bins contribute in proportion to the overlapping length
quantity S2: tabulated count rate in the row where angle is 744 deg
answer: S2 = 155.7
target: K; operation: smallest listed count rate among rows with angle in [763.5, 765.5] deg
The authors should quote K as 110.6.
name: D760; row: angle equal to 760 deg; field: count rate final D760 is 86.69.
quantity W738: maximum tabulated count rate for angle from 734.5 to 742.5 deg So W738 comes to 168.9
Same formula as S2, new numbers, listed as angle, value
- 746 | 145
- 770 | 140.6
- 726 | 151.4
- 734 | 158.8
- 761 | 91.2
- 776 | 153.5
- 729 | 156.9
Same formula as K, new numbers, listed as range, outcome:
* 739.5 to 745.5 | 150.2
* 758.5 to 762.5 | 82.5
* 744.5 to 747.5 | 140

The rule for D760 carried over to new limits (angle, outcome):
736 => 162.7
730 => 154.9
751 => 114.8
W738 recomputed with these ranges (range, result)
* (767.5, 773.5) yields 149.7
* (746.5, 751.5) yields 140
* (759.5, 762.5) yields 94.15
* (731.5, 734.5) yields 158.8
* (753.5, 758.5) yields 93.59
